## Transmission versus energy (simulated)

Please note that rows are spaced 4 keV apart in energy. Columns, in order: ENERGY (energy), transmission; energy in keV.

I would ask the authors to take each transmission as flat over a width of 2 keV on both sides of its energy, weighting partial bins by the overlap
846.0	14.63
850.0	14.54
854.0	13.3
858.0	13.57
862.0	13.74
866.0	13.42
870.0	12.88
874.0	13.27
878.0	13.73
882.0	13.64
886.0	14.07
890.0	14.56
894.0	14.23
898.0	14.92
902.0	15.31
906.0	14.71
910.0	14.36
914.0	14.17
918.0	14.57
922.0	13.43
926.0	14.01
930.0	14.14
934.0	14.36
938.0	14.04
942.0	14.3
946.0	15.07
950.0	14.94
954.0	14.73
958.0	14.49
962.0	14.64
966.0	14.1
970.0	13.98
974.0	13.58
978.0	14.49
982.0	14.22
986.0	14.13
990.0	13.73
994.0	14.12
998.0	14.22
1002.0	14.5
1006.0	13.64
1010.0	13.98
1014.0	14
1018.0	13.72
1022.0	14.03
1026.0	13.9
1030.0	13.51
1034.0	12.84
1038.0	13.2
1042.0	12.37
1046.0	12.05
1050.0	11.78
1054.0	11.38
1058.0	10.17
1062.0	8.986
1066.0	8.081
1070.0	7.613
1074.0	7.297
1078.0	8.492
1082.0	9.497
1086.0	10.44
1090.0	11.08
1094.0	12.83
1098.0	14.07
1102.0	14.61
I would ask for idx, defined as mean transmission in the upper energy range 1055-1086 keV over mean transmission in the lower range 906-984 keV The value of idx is 0.62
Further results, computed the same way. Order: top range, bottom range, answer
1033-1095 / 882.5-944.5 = 0.73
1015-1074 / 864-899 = 0.84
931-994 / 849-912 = 1.02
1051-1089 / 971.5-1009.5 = 0.66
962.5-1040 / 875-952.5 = 0.97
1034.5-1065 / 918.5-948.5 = 0.80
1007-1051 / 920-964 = 0.92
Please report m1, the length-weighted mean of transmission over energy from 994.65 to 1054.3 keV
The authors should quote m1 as 13.3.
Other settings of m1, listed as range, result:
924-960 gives 14.5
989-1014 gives 14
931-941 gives 14.2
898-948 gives 14.4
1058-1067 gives 8.95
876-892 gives 14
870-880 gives 13.4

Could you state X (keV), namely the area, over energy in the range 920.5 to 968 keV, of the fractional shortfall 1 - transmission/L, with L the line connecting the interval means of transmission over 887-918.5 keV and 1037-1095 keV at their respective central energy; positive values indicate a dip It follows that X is -3.1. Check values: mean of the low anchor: 14.6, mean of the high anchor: 10.3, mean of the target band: 14.4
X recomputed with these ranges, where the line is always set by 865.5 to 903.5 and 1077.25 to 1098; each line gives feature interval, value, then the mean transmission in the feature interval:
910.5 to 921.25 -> -0.6 keV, 14.3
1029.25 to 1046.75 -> -1.7 keV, 12.8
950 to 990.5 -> -4.9 keV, 14.3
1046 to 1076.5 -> 5.0 keV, 9.49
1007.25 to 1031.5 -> -3.8 keV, 13.9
